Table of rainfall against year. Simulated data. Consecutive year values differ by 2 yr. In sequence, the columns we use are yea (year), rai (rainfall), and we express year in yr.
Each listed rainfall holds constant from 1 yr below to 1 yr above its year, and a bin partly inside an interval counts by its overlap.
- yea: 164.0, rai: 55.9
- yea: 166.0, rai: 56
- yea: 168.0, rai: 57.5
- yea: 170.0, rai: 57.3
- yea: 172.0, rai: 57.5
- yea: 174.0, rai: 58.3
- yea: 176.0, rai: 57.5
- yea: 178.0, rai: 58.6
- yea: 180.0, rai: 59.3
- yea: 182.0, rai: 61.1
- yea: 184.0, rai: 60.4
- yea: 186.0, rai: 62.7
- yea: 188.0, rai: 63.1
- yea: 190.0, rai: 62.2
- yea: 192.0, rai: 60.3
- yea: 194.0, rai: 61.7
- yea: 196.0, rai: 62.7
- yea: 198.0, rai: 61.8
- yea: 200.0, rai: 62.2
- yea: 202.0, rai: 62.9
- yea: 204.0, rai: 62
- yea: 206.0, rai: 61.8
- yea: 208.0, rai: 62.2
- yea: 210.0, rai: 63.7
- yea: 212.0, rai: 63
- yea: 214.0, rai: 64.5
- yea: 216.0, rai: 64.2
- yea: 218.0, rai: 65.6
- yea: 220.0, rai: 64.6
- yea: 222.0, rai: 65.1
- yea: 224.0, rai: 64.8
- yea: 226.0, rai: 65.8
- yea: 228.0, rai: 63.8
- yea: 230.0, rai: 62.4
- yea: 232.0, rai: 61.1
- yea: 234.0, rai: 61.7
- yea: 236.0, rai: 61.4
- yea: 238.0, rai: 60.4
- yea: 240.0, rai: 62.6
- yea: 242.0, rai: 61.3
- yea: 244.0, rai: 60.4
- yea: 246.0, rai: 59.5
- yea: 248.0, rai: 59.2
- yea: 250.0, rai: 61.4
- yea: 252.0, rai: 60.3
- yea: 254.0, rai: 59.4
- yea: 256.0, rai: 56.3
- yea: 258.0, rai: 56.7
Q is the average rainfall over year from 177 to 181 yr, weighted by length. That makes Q 59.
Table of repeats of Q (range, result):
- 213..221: 64.7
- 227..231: 63.1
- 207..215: 63.4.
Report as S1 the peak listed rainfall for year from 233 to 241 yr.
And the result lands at 62.6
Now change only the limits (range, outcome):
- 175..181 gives 59.3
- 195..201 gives 62.7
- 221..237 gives 65.8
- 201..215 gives 64.5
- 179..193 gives 63.1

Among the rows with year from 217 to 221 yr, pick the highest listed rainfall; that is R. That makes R 65.6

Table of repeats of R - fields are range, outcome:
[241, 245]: 61.3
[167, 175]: 58.3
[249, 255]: 61.4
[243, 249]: 60.4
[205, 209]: 62.2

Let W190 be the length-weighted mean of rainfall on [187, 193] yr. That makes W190 61.9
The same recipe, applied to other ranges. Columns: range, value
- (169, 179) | 57.8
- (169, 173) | 57.4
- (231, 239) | 61.2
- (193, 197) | 62.2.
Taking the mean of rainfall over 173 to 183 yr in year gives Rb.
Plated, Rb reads 59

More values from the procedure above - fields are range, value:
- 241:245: 60.8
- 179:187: 60.9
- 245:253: 60.1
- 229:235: 61.7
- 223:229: 64.8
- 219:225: 64.8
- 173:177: 57.9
